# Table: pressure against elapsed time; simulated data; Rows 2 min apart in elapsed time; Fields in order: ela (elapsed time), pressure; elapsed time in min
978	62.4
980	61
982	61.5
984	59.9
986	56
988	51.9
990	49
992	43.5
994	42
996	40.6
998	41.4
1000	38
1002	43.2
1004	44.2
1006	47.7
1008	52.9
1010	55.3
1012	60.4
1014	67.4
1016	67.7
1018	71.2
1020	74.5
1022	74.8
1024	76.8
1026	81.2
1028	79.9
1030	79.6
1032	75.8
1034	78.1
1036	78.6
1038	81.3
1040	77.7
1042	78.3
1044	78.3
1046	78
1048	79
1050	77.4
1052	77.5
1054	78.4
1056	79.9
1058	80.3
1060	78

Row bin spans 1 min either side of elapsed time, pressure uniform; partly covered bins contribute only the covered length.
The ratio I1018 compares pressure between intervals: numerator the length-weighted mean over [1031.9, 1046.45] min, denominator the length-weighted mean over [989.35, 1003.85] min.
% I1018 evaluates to 1.85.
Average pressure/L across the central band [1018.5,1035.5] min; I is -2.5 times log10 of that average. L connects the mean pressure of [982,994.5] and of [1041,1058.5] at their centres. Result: -0.13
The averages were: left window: 51.6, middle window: 77.4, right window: 78.5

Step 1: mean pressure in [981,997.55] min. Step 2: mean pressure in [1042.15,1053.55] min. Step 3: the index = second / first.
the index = 1.6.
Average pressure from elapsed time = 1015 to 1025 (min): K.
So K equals 73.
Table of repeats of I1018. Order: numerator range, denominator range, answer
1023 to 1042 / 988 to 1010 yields 1.75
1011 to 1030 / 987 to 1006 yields 1.66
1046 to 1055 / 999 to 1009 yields 1.73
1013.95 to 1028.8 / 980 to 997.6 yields 1.47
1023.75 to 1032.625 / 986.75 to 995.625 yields 1.70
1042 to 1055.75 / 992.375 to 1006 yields 1.86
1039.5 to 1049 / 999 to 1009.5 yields 1.71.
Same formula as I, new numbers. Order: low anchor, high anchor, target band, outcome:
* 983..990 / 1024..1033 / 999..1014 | 0.31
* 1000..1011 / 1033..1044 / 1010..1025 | -0.18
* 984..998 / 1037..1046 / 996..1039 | 0.00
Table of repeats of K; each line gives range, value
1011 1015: 63.9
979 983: 61.2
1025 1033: 79.1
